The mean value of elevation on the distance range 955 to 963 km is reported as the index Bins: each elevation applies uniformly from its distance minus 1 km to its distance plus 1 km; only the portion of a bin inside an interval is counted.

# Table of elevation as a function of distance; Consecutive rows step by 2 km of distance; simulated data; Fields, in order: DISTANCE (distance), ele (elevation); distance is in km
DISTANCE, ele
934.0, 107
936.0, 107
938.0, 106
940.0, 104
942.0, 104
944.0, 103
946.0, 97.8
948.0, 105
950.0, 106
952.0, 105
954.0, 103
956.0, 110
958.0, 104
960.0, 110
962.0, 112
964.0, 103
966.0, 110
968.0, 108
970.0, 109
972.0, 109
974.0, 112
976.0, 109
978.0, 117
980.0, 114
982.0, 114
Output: 109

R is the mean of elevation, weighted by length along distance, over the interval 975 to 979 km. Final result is 113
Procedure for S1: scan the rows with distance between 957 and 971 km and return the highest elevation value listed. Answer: 112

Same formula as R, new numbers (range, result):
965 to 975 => 110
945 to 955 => 103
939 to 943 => 104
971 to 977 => 110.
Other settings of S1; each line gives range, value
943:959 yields 110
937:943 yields 106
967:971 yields 109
